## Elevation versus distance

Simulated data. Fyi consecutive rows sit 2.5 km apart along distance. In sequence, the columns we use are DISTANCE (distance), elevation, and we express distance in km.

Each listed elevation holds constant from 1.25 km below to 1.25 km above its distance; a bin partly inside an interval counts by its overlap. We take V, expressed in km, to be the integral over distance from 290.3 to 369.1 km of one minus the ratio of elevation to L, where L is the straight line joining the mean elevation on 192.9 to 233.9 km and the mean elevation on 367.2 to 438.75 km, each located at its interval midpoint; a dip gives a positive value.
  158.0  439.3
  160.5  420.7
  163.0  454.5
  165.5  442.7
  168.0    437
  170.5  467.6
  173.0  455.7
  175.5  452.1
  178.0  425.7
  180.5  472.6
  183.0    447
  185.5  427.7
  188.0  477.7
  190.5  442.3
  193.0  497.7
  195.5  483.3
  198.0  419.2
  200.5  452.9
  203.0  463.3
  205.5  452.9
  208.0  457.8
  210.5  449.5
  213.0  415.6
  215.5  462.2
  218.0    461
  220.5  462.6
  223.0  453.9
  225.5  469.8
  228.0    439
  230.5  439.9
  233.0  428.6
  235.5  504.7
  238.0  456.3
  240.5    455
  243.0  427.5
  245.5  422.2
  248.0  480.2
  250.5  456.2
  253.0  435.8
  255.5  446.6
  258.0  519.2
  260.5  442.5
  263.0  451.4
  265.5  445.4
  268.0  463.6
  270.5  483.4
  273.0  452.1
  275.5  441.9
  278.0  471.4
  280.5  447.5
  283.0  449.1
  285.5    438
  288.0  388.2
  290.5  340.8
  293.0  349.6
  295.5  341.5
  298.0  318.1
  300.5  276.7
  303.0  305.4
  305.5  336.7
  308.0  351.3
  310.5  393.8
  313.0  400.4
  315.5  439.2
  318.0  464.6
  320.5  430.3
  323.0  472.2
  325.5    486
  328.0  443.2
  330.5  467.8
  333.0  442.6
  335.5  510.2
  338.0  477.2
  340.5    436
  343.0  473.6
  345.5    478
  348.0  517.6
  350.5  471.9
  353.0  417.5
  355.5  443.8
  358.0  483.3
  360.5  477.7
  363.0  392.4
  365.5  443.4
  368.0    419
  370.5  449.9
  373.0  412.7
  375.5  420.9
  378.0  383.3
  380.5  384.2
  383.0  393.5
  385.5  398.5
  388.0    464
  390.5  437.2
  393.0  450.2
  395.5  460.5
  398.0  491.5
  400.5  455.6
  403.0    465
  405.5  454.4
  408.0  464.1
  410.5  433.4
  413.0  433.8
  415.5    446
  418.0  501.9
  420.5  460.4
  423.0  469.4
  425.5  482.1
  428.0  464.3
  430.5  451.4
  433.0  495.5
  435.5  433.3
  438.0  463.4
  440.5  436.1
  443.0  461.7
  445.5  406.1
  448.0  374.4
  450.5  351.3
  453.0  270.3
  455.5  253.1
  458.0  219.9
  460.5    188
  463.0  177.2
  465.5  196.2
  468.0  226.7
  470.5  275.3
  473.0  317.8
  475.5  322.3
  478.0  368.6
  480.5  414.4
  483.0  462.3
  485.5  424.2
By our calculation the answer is 4.5 km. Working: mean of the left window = 452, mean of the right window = 446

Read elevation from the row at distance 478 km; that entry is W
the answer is 368.6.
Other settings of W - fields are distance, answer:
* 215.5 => 462.2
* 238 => 456.3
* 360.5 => 477.7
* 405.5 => 454.4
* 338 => 477.2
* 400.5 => 455.6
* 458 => 219.9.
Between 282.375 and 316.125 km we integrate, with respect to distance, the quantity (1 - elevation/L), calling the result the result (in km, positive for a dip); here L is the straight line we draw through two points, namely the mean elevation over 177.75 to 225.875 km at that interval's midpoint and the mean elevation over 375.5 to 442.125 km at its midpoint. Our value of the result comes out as 6.6 km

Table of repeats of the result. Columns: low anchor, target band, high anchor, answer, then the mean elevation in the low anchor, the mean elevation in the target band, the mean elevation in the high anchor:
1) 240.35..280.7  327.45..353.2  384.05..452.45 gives -1.1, 456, 470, 446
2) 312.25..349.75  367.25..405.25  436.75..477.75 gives -3.6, 464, 433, 310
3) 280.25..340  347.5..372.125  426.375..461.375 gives -3.2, 407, 449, 379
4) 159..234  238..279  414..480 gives -2.4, 451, 456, 367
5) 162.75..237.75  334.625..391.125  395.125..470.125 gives -4.1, 454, 442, 394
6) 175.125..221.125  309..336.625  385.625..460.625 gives -0.7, 454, 449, 424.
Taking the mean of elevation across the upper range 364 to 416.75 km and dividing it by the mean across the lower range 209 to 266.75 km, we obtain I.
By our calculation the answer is 0.96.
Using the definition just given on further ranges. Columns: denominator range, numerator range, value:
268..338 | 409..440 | 1.11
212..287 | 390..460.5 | 0.93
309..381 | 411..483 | 0.83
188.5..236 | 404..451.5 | 0.98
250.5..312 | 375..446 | 1.09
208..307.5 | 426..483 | 0.81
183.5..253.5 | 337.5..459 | 0.96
